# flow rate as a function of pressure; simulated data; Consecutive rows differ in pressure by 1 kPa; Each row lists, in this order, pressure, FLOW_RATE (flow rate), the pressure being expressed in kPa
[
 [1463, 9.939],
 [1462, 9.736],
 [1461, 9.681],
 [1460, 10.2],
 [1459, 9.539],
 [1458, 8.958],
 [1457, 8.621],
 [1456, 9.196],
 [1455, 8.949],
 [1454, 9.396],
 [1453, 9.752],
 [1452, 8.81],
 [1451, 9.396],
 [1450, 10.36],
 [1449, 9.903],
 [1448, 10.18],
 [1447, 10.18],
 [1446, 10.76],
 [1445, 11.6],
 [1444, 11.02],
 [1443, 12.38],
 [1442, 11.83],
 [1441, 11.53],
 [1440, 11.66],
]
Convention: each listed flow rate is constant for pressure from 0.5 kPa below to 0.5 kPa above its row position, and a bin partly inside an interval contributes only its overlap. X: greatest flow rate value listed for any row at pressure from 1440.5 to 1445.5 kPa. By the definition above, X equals 12.38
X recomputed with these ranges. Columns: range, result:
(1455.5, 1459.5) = 9.539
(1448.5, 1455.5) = 10.36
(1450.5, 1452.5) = 9.396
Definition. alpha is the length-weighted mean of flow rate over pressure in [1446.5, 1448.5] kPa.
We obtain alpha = 10.2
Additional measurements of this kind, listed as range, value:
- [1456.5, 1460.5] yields 9.33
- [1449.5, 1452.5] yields 9.52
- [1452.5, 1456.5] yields 9.32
